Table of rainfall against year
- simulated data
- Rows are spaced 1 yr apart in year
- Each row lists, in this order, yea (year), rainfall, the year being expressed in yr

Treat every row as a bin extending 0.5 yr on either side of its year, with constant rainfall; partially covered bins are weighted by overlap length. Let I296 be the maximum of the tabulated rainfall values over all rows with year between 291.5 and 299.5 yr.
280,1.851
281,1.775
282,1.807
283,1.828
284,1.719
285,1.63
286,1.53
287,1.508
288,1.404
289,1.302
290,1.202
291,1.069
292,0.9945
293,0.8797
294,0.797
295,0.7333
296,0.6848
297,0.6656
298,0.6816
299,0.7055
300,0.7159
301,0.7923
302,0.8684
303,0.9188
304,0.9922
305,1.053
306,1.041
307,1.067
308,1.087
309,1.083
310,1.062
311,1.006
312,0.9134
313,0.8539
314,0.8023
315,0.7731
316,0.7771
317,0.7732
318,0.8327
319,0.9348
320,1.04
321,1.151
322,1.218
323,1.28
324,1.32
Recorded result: 0.9945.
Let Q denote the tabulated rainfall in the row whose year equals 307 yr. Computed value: 1.067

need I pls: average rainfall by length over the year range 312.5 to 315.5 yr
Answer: 0.81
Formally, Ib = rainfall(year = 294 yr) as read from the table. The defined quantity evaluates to 0.797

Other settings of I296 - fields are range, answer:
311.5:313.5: 0.9134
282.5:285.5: 1.828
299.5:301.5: 0.7923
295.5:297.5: 0.6848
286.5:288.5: 1.508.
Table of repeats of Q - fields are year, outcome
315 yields 0.7731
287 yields 1.508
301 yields 0.7923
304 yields 0.9922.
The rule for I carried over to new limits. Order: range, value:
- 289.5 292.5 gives 1.09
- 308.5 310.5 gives 1.07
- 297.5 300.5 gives 0.701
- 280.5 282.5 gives 1.79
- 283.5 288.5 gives 1.56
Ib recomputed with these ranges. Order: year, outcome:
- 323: 1.28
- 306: 1.041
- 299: 0.7055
